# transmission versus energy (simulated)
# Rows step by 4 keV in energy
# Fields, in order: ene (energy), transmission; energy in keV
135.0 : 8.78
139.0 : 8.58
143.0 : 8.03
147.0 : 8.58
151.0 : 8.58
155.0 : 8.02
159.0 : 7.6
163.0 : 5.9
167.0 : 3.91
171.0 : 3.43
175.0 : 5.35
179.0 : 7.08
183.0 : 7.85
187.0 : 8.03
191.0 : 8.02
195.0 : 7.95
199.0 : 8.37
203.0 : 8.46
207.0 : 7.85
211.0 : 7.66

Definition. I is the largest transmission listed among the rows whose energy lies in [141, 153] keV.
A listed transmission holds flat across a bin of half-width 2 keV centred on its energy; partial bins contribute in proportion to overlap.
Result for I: 8.58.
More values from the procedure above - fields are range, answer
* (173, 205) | 8.46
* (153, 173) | 8.02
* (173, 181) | 7.08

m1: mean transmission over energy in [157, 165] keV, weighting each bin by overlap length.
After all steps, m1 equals 6.75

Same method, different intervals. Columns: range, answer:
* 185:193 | 8.02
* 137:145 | 8.3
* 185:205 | 8.17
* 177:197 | 7.79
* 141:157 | 8.3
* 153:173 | 5.77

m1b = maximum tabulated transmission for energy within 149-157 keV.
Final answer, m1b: 8.58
